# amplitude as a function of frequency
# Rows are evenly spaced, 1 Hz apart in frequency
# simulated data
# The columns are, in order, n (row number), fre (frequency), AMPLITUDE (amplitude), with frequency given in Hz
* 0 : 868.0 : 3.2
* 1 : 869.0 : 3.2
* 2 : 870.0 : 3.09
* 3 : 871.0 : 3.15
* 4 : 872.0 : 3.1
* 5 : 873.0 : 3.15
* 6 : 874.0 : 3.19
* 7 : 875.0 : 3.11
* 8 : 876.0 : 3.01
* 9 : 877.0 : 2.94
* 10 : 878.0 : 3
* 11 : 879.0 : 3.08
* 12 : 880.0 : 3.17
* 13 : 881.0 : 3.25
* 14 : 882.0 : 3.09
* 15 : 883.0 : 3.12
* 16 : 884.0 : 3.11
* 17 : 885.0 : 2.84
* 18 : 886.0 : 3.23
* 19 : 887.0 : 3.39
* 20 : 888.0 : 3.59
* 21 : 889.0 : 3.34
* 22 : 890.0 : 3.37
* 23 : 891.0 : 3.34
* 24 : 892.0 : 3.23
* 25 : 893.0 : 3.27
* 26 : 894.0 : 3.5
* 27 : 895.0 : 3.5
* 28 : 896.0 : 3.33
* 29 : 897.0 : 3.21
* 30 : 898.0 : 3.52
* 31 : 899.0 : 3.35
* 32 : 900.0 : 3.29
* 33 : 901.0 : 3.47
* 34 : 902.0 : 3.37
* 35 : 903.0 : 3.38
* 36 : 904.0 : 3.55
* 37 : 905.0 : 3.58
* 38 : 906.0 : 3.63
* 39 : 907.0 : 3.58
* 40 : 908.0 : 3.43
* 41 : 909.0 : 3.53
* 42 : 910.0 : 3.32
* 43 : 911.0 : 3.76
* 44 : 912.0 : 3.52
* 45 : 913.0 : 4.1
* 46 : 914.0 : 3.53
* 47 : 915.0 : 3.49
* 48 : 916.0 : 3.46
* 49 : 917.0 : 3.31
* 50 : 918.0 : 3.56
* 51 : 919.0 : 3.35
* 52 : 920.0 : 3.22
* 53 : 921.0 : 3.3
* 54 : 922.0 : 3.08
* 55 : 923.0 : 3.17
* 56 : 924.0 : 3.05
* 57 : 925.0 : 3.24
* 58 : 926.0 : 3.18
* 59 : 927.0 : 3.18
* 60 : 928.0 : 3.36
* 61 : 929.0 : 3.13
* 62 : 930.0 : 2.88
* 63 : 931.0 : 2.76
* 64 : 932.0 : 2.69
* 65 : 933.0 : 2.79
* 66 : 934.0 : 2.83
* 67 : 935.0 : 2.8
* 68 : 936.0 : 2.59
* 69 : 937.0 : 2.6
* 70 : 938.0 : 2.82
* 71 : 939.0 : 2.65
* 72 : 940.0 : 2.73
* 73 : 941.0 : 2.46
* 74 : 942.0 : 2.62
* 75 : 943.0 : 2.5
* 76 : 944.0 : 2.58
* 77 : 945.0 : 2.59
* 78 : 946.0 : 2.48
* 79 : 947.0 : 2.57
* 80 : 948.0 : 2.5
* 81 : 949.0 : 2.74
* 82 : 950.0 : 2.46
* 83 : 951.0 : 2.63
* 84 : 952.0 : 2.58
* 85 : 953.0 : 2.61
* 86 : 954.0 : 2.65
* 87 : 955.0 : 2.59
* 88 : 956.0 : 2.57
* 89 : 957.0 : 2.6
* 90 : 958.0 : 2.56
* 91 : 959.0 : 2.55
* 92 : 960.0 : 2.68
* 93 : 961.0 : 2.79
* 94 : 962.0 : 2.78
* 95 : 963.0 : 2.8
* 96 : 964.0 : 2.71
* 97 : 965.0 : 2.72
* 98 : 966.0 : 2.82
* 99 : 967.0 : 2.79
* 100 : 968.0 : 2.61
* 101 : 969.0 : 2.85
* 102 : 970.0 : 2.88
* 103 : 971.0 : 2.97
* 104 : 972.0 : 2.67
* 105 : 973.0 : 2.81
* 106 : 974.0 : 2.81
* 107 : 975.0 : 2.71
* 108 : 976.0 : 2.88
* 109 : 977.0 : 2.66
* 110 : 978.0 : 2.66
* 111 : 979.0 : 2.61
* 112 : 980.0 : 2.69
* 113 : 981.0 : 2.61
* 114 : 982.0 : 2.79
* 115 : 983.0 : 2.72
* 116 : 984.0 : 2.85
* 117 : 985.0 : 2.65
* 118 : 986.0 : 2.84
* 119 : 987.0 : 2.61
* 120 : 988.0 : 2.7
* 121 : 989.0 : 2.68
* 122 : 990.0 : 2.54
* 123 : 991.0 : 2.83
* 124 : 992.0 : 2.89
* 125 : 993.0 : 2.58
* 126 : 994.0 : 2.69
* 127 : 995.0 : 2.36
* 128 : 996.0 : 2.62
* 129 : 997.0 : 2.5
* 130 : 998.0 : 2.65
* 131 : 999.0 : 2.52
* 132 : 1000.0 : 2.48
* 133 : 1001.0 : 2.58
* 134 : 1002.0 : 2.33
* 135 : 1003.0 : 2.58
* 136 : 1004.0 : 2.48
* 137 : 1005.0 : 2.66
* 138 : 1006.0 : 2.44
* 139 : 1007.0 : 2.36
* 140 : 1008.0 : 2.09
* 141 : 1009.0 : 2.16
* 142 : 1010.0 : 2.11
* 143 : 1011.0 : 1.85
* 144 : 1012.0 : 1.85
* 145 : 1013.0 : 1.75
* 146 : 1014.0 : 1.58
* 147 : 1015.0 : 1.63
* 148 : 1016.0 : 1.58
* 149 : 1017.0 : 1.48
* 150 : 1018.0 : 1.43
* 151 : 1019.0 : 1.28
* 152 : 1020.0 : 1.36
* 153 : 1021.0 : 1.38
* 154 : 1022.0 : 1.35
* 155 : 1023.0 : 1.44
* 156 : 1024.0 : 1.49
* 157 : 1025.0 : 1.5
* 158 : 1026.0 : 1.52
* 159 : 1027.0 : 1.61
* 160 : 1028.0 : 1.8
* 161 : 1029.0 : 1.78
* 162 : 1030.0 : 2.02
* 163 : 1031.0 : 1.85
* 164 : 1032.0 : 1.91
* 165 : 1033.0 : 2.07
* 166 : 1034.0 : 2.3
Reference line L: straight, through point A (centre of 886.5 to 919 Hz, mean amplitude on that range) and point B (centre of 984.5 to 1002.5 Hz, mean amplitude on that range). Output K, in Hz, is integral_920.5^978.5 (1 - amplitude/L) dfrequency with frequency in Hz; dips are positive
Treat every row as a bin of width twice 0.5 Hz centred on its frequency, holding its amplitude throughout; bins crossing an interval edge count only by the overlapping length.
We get 5.0 Hz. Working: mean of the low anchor 3.46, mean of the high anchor 2.61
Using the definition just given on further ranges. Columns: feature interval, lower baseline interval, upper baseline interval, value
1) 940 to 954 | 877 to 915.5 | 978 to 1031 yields 1.2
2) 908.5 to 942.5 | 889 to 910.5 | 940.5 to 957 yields -1.6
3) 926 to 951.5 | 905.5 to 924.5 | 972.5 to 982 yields 3.6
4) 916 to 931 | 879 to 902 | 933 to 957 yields -1.7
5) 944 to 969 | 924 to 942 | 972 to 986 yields 1.3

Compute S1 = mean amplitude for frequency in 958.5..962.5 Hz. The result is 2.7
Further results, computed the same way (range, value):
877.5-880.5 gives 3.08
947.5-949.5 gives 2.62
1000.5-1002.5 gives 2.46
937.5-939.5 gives 2.73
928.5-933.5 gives 2.85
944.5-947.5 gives 2.55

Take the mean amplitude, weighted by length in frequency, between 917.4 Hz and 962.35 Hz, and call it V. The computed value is 2.8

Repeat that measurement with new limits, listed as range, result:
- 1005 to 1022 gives 1.78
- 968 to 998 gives 2.71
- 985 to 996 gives 2.67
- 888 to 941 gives 3.25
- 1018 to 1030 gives 1.52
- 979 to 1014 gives 2.49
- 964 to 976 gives 2.79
